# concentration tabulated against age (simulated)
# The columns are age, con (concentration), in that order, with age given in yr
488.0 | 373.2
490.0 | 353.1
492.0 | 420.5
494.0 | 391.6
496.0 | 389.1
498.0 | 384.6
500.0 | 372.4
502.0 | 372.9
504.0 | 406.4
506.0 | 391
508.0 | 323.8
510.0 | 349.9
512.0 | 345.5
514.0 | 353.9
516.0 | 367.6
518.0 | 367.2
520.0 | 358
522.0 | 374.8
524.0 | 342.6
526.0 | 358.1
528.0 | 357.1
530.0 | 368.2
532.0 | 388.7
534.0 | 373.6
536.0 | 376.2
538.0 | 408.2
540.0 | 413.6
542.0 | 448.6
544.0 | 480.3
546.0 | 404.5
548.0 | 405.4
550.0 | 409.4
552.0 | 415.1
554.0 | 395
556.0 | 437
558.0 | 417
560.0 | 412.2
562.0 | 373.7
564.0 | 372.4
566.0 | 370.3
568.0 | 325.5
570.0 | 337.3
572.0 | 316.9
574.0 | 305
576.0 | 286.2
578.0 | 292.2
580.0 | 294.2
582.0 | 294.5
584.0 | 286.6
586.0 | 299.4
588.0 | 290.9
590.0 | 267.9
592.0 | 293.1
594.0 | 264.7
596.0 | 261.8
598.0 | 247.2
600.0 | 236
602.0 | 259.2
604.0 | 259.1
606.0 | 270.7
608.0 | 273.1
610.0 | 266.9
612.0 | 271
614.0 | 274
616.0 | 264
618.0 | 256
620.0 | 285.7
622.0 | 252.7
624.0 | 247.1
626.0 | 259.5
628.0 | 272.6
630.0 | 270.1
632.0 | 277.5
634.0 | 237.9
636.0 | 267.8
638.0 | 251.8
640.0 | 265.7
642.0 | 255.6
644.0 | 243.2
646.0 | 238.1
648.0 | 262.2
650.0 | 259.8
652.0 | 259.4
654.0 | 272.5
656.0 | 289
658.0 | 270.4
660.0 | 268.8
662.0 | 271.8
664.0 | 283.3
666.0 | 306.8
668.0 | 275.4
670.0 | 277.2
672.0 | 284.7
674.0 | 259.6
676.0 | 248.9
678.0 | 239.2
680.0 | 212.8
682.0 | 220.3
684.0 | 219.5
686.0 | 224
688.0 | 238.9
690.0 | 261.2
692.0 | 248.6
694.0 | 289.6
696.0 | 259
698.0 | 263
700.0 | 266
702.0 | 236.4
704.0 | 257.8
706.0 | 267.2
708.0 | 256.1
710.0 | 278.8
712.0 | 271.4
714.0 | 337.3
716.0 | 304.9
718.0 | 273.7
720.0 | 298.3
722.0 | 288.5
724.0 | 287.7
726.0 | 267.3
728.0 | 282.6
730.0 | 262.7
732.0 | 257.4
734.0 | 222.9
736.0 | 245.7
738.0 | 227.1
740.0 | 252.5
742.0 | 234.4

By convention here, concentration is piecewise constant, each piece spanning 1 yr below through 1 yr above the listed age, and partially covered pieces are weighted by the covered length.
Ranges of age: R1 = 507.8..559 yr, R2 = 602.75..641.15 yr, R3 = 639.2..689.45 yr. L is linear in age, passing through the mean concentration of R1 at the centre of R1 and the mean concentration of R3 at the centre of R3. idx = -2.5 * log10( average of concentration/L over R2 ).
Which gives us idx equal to 0.14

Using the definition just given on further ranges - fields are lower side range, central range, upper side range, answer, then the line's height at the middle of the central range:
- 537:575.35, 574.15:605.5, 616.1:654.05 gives 0.21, 335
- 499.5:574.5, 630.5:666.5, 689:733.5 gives 0.17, 311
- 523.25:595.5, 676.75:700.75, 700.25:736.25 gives 0.18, 288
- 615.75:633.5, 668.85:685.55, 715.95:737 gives 0.10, 267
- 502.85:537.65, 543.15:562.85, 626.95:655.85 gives -0.22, 337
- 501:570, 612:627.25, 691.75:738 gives 0.25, 330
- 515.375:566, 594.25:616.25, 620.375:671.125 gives 0.20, 315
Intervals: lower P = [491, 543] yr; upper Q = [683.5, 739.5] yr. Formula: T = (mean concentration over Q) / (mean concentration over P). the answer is 0.7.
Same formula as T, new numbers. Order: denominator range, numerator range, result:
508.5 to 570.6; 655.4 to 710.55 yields 0.68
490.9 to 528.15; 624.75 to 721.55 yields 0.71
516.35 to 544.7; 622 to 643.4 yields 0.67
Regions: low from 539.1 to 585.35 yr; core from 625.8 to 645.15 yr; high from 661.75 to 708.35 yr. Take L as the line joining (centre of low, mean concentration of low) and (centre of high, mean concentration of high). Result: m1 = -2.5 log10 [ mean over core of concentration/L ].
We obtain 0.16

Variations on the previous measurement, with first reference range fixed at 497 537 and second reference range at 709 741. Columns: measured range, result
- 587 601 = 0.24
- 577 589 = 0.15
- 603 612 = 0.21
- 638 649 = 0.22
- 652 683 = 0.13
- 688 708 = 0.10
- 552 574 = -0.09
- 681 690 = 0.25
